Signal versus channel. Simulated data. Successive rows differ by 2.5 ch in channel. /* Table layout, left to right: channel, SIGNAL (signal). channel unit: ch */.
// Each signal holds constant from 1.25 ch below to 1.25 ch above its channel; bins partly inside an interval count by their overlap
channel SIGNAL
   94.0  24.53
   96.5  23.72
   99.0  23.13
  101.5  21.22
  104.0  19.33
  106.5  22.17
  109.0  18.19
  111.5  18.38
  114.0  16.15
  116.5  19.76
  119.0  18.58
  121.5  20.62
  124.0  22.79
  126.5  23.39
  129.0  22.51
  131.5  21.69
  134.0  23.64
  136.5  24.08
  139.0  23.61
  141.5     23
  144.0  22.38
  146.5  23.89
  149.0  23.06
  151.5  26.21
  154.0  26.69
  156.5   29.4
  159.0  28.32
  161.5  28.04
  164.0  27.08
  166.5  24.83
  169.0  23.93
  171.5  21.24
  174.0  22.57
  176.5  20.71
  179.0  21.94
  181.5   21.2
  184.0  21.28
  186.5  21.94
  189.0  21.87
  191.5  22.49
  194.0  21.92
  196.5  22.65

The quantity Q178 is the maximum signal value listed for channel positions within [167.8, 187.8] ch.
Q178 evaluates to 23.93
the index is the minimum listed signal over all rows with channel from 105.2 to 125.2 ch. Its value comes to 16.15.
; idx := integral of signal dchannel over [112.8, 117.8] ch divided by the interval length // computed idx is 18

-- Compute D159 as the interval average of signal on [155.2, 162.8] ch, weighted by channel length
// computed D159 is 28.6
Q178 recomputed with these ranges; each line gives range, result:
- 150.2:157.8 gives 29.4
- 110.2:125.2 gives 22.79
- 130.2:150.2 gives 24.08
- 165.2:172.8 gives 24.83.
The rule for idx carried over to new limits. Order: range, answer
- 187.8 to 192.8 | 22.2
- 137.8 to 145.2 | 23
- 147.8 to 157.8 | 26.4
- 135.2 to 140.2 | 23.8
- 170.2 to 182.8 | 21.5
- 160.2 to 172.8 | 25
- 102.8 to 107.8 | 20.7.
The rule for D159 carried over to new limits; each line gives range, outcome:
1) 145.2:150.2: 23.5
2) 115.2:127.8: 21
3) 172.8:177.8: 21.6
